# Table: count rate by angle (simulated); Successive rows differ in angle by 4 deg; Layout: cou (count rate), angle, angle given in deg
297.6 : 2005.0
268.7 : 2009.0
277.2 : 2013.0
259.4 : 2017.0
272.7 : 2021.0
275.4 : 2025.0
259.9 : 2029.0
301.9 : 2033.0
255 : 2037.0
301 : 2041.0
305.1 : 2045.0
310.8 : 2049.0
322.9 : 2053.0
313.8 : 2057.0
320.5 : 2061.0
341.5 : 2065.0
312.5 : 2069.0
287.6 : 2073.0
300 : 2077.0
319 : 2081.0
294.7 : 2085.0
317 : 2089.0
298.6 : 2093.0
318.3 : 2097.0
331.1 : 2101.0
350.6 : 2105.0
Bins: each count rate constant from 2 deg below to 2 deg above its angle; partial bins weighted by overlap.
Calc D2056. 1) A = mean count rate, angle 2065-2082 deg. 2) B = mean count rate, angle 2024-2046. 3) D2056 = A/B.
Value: 1.09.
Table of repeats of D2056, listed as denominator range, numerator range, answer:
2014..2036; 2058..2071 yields 1.19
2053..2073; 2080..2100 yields 0.97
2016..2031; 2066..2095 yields 1.14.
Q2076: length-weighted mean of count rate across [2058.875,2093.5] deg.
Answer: 311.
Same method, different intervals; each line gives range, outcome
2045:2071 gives 319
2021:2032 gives 272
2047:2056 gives 317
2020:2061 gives 294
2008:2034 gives 273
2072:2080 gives 298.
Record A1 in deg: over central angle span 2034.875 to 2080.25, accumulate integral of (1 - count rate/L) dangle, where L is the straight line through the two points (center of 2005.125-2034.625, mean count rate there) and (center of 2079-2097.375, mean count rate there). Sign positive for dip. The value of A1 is -2.0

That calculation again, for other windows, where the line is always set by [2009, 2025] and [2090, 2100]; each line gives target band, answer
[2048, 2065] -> -1.7 deg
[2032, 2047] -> -0.4 deg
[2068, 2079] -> 0.0 deg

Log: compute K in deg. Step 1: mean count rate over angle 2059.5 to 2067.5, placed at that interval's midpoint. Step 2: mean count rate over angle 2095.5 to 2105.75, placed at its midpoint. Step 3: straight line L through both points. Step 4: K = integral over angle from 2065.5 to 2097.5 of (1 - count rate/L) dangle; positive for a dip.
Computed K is 2.3 deg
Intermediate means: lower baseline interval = 330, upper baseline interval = 332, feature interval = 307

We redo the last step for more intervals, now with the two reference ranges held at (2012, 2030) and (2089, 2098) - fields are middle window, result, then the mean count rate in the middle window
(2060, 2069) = -1.07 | 328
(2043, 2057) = -1.37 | 313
